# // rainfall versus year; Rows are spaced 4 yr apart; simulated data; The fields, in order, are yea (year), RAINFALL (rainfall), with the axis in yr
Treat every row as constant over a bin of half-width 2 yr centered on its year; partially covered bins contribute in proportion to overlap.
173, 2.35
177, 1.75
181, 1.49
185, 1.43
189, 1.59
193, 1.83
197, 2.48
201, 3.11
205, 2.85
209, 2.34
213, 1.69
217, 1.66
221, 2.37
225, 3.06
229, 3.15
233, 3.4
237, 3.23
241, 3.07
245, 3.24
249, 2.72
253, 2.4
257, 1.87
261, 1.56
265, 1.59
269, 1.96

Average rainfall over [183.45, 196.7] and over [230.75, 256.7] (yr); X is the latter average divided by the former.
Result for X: 1.69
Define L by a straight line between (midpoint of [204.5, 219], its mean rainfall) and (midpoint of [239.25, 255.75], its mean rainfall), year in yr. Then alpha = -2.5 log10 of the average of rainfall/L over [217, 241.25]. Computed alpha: -0.201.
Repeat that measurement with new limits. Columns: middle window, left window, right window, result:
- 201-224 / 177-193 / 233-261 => -0.12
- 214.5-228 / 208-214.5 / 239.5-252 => -0.05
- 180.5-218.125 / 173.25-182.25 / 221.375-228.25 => 0.11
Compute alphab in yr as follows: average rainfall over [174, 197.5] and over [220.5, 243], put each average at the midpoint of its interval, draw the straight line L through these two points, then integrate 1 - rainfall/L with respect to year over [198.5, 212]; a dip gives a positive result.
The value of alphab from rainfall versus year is -2.3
